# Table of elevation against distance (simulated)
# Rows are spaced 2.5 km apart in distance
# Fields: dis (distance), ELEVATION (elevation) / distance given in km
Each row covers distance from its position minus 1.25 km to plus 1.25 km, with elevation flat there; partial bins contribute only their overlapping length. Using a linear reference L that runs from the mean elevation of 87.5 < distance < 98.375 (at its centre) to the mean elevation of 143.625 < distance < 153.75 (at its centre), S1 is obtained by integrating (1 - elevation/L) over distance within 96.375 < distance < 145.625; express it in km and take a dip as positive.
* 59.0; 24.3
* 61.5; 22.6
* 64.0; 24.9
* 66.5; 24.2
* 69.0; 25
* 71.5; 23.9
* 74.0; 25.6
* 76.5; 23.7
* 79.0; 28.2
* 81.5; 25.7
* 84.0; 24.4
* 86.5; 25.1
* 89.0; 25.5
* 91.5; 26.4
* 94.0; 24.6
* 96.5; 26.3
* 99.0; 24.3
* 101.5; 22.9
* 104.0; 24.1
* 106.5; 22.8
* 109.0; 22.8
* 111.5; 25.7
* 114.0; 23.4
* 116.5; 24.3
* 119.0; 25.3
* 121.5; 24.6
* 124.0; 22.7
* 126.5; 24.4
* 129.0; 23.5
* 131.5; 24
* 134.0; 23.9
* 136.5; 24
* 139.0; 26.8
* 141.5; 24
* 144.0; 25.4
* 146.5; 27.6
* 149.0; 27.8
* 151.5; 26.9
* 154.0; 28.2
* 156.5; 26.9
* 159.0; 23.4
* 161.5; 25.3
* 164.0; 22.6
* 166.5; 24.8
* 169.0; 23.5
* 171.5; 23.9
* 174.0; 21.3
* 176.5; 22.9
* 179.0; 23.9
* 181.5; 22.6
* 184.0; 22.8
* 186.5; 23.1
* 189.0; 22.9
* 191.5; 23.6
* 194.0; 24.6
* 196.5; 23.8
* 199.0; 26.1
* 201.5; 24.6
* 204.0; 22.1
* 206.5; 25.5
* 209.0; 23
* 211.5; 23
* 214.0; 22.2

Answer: 4.0 km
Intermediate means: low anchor 25.6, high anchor 27.2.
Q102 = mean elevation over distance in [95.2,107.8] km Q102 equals 24.1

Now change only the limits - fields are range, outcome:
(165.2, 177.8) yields 23.3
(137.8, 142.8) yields 25.4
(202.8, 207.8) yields 23.8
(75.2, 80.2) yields 25.9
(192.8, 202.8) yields 24.8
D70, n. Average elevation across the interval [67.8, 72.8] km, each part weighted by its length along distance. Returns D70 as 24.5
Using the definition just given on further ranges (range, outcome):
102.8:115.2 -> 23.8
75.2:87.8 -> 25.4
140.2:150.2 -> 26.2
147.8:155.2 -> 27.6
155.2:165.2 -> 24.6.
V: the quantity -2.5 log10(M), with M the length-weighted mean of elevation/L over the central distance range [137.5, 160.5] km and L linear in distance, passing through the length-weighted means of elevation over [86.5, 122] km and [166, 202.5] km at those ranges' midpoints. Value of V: -0.099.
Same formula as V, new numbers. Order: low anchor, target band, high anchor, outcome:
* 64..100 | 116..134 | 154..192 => 0.02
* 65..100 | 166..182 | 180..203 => 0.04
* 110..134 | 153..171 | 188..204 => -0.03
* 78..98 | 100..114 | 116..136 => 0.06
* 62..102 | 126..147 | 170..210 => -0.02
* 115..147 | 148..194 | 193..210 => 0.01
